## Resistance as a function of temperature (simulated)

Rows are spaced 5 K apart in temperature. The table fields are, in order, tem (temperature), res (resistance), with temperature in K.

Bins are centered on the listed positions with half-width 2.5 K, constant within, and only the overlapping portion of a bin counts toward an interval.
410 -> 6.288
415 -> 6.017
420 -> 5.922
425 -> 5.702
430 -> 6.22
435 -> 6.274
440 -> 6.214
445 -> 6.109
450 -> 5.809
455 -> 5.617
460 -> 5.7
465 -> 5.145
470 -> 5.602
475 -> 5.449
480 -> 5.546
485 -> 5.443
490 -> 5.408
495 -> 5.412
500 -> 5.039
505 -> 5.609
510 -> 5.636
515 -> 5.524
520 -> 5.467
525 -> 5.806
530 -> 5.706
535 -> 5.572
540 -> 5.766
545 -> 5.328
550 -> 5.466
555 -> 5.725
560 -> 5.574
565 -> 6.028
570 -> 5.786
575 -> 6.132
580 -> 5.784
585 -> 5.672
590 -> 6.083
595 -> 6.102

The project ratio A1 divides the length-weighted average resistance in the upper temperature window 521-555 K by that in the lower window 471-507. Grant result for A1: 1.03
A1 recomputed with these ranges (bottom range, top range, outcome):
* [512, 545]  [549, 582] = 1.03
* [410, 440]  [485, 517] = 0.90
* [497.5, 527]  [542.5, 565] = 1.01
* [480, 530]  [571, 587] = 1.07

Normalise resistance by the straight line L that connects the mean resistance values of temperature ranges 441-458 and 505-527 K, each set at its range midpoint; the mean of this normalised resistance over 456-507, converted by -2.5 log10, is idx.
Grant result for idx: 0.06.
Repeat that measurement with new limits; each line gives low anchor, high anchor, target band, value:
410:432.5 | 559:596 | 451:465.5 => 0.08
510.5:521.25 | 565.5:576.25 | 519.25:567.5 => 0.02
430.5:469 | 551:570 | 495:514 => 0.07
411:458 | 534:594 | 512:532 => 0.04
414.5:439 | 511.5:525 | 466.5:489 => 0.06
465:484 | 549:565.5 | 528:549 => 0.01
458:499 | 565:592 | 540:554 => 0.05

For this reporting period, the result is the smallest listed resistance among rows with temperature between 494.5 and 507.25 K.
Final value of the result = 5.039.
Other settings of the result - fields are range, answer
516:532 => 5.467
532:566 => 5.328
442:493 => 5.145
